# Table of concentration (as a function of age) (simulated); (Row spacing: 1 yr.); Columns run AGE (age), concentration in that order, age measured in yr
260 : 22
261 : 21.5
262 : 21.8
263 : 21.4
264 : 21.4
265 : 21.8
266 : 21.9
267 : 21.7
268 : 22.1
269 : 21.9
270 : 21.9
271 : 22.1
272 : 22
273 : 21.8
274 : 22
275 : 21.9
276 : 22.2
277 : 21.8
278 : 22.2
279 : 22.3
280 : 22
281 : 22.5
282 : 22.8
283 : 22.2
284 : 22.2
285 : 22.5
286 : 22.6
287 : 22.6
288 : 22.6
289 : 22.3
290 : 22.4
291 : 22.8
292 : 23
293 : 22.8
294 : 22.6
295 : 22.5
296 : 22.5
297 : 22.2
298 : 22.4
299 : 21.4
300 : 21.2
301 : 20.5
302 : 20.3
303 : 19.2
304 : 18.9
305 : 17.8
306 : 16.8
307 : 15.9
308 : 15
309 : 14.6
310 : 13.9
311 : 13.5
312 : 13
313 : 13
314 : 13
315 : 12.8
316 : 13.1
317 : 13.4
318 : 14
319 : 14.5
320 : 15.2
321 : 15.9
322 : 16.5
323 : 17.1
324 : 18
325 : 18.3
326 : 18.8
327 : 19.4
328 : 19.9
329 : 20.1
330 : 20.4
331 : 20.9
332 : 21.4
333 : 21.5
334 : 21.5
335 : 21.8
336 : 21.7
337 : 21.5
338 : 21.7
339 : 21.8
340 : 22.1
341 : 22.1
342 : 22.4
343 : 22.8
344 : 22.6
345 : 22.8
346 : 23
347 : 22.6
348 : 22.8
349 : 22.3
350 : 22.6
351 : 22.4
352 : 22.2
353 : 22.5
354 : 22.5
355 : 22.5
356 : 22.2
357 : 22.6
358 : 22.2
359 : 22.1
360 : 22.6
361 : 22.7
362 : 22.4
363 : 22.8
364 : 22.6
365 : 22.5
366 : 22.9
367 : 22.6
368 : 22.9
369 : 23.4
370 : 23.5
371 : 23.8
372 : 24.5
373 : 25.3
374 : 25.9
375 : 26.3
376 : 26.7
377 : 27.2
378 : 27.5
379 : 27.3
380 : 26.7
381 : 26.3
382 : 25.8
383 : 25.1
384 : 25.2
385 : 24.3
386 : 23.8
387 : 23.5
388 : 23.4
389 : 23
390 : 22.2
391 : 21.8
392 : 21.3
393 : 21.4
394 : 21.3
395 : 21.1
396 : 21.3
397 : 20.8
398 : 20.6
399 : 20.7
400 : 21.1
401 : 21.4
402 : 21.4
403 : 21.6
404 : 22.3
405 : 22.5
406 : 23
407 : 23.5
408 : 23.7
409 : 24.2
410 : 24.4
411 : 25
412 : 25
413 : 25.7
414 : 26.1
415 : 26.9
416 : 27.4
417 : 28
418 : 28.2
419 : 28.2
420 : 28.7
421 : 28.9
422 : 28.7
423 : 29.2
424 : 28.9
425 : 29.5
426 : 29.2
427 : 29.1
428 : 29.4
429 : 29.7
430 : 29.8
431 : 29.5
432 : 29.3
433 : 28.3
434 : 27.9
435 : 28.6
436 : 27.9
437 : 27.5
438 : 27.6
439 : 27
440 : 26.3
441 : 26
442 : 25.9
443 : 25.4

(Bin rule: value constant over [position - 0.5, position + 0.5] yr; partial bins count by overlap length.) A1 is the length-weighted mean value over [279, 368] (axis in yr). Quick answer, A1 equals 20.3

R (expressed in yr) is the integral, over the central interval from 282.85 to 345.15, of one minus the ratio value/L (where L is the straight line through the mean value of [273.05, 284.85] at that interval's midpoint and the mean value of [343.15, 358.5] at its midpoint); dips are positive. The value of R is 8.2 yr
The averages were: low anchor 22.2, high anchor 22.5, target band 19.4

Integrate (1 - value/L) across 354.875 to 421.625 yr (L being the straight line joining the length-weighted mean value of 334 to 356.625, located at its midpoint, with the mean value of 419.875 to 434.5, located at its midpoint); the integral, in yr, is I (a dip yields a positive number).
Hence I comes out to 4.78 yr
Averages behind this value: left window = 22.3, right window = 29.1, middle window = 24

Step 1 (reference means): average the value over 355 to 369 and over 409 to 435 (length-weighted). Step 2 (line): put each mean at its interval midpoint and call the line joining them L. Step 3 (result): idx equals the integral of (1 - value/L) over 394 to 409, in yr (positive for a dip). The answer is 2.5 yr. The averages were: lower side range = 22.6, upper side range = 28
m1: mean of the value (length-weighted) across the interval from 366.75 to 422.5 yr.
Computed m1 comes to 24.3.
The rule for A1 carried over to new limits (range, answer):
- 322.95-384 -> 22.8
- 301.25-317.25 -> 15.4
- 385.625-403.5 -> 21.7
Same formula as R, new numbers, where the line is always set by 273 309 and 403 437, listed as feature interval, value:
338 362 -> 1.5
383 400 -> 2.3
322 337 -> 2.0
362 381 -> 0.2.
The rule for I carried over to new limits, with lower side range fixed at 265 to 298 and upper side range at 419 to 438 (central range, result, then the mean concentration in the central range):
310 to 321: 4.7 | 13.7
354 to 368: 1.8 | 22.5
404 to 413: 1.3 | 23.9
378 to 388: 0.5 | 25.3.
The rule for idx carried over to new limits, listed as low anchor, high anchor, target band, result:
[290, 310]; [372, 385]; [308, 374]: 8.8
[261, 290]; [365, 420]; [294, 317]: 5.2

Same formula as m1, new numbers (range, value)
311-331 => 16.2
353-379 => 23.7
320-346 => 20.5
